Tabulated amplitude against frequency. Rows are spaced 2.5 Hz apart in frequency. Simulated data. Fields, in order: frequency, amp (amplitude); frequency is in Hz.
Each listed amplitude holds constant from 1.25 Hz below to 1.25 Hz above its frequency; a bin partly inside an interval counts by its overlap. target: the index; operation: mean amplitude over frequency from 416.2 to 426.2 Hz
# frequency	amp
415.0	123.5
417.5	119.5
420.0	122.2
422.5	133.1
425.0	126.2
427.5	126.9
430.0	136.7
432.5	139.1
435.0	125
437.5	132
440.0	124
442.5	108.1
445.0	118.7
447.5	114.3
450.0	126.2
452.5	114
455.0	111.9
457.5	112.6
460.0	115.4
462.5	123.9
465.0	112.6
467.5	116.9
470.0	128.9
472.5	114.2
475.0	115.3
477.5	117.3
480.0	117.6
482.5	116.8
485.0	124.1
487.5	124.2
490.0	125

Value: 125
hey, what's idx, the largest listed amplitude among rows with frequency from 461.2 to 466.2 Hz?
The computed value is 123.9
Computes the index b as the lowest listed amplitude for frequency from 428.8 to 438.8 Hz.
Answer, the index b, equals 125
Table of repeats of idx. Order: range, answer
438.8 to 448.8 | 124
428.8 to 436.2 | 139.1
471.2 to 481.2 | 117.6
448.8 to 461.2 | 126.2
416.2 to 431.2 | 136.7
